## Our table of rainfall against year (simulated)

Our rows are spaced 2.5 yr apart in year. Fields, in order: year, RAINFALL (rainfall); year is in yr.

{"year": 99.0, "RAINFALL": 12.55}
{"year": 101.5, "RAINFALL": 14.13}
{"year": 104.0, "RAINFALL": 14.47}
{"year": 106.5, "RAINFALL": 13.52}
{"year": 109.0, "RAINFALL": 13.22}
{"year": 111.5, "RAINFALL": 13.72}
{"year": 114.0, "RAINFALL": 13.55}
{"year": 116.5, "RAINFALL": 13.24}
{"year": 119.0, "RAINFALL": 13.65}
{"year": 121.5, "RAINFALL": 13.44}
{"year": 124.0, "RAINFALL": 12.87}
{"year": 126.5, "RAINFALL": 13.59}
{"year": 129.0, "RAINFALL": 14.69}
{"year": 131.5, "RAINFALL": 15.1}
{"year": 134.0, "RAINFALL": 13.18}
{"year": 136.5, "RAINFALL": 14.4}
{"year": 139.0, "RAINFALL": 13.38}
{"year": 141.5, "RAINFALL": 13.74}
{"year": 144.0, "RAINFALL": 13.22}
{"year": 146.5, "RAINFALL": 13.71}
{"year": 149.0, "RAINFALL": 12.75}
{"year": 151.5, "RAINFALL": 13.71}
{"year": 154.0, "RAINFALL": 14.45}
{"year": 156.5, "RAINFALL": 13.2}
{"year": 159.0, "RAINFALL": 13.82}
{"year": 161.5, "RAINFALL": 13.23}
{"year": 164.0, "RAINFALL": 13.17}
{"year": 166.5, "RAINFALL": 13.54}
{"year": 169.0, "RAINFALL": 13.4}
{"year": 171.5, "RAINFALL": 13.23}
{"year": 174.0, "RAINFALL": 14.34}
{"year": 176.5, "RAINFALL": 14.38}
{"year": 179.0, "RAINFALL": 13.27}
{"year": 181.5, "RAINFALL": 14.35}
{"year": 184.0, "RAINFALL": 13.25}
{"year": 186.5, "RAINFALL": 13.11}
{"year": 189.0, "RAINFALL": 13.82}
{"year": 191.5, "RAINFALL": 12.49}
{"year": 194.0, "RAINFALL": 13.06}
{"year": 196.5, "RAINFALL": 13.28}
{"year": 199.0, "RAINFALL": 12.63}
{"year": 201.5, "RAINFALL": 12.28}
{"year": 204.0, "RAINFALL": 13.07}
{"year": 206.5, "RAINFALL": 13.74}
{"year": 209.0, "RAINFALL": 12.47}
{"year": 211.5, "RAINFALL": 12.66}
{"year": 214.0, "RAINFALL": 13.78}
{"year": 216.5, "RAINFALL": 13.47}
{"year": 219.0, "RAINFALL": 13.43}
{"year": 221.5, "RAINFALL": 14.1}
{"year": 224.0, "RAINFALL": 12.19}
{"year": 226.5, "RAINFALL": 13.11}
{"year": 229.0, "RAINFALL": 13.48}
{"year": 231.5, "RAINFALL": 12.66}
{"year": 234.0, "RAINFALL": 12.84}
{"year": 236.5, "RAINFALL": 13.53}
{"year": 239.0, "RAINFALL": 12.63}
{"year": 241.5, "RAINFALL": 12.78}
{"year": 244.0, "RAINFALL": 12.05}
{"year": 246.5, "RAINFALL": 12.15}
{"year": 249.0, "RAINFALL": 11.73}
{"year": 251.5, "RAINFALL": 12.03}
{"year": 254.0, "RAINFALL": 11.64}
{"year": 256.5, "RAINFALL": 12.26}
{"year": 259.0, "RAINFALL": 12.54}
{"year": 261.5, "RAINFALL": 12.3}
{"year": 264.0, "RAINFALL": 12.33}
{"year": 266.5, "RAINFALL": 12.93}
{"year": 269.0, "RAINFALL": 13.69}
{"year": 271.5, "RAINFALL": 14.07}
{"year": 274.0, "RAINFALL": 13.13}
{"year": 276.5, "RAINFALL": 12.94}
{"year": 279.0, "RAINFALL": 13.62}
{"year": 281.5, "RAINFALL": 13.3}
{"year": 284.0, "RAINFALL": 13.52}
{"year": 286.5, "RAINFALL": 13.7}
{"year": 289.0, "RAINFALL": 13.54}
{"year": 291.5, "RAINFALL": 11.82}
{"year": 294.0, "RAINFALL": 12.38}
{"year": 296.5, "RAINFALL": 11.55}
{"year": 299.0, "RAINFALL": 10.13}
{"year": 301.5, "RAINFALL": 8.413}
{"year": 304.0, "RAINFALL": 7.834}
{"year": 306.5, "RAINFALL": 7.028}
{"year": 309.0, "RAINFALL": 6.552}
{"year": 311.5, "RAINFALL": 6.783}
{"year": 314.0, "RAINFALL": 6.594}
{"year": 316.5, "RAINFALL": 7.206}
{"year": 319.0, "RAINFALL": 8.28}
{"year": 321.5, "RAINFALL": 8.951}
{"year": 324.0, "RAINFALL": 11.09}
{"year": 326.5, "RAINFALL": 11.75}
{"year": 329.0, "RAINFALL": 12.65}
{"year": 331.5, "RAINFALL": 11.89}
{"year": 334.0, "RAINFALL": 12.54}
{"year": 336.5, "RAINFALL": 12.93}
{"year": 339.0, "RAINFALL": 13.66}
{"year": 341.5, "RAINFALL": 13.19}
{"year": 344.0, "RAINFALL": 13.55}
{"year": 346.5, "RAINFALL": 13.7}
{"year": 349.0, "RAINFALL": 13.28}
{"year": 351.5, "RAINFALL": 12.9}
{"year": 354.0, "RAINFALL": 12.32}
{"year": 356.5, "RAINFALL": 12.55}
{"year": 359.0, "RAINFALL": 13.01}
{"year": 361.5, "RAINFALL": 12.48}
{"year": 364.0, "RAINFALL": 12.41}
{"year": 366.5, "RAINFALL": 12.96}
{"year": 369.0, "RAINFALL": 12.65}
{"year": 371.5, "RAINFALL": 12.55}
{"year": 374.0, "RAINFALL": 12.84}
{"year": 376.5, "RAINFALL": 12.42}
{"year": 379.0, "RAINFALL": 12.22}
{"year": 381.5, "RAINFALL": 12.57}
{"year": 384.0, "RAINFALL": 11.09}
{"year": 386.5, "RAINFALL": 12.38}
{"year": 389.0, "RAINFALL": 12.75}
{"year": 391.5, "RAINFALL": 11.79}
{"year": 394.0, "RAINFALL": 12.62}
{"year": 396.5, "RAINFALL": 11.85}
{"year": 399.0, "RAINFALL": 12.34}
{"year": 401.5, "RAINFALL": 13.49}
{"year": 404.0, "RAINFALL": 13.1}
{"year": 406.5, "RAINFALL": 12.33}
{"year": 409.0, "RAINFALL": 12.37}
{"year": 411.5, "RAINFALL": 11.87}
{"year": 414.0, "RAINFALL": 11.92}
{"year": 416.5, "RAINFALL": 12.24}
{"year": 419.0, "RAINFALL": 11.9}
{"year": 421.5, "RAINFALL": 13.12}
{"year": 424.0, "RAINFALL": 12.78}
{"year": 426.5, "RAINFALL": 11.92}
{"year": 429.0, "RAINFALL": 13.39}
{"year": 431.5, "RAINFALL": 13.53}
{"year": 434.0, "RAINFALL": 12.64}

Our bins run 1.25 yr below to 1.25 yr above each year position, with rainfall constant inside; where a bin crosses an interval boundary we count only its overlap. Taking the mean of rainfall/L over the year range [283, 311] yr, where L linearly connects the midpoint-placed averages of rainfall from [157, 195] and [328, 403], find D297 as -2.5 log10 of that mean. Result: 0.23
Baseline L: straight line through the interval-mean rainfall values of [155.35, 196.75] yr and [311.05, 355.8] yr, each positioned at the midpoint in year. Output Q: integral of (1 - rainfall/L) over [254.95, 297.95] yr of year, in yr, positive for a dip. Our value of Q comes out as -2.7 yr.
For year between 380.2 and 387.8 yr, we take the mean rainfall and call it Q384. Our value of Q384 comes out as 12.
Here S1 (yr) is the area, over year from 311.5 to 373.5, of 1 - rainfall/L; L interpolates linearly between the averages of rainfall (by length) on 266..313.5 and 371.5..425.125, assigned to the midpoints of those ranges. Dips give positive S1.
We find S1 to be 0.4 yr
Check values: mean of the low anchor 11.3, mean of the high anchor 12.4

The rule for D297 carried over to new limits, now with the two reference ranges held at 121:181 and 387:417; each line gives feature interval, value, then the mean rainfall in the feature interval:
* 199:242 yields 0.021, 13.1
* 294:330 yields 0.385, 9.01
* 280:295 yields -0.007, 13.1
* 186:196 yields 0.027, 13.1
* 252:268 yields 0.066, 12.3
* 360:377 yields -0.006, 12.6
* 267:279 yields -0.032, 13.4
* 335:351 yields -0.055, 13.3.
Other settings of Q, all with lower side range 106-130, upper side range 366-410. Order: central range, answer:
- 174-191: -0.53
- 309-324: 5.85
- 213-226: -0.24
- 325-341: 0.12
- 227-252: 0.83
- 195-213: 0.41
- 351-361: -0.06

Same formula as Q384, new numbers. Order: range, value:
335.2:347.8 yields 13.4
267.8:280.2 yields 13.5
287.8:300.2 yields 11.9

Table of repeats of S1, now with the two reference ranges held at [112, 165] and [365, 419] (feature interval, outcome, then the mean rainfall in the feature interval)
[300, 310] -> 4.11 yr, 7.55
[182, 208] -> 0.48 yr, 13.1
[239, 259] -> 1.43 yr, 12.2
